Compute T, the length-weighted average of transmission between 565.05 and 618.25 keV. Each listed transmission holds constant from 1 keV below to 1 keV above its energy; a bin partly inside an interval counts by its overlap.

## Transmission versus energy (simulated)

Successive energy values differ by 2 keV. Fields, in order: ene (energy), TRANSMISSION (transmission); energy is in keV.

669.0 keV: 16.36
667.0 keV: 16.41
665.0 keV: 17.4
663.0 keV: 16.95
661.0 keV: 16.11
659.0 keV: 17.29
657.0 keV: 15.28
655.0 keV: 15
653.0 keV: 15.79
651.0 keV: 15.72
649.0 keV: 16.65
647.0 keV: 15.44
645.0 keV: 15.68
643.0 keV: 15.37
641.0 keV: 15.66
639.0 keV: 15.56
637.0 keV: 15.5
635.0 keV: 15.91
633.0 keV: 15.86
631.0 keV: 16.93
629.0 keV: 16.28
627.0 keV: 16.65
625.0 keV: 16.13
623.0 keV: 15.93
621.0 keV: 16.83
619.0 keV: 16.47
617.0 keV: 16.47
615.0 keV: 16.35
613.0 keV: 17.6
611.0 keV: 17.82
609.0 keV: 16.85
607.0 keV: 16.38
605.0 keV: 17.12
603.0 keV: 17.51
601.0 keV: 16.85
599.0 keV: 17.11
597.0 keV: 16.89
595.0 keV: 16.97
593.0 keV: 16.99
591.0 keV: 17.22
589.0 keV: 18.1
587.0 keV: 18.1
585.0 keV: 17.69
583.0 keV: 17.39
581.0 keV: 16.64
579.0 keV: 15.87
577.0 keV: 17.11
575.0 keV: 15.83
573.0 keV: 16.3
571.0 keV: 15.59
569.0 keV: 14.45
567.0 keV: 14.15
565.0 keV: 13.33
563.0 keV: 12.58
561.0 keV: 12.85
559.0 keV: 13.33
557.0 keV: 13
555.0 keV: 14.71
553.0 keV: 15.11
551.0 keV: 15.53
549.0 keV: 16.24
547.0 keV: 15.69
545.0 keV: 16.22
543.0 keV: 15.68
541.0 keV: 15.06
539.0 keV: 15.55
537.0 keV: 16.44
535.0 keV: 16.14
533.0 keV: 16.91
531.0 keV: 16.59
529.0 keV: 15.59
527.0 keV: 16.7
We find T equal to 16.7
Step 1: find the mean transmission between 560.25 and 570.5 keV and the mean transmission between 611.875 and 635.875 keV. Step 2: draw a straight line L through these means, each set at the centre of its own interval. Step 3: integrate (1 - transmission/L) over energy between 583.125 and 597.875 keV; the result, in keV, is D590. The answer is -2.6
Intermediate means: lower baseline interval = 13.6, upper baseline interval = 16.5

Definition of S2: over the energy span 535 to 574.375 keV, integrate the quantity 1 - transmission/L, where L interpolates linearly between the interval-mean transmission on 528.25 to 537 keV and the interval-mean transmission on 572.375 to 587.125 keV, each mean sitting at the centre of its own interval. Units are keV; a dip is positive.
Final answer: 4.0 keV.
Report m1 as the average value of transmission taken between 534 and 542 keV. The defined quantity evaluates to 15.8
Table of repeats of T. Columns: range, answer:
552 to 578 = 14.5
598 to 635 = 16.7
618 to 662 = 16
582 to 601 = 17.4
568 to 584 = 16.1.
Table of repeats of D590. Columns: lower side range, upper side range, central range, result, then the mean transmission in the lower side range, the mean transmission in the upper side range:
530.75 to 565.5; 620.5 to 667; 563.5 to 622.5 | -3.96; 15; 16.1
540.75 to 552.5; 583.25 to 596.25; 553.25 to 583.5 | 3.29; 15.8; 17.5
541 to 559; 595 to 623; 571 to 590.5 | -1.05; 15.2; 16.9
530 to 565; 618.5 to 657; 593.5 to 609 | -1.36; 15.1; 15.9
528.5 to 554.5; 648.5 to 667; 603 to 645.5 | -0.65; 15.9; 16.2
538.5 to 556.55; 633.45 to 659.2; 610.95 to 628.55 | -1.10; 15.5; 15.7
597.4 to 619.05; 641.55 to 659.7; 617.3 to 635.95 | 0.13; 17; 15.8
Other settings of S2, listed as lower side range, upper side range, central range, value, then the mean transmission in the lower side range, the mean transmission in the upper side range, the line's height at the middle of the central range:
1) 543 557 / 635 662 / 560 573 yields 1.2 keV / 15.4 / 15.8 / 15.5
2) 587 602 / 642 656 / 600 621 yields -0.2 keV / 17.2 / 15.7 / 16.8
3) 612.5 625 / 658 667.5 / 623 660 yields 1.7 keV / 16.5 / 16.9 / 16.7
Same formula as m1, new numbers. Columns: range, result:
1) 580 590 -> 17.6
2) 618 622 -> 16.6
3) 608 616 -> 17.2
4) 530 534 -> 16.8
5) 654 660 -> 15.9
